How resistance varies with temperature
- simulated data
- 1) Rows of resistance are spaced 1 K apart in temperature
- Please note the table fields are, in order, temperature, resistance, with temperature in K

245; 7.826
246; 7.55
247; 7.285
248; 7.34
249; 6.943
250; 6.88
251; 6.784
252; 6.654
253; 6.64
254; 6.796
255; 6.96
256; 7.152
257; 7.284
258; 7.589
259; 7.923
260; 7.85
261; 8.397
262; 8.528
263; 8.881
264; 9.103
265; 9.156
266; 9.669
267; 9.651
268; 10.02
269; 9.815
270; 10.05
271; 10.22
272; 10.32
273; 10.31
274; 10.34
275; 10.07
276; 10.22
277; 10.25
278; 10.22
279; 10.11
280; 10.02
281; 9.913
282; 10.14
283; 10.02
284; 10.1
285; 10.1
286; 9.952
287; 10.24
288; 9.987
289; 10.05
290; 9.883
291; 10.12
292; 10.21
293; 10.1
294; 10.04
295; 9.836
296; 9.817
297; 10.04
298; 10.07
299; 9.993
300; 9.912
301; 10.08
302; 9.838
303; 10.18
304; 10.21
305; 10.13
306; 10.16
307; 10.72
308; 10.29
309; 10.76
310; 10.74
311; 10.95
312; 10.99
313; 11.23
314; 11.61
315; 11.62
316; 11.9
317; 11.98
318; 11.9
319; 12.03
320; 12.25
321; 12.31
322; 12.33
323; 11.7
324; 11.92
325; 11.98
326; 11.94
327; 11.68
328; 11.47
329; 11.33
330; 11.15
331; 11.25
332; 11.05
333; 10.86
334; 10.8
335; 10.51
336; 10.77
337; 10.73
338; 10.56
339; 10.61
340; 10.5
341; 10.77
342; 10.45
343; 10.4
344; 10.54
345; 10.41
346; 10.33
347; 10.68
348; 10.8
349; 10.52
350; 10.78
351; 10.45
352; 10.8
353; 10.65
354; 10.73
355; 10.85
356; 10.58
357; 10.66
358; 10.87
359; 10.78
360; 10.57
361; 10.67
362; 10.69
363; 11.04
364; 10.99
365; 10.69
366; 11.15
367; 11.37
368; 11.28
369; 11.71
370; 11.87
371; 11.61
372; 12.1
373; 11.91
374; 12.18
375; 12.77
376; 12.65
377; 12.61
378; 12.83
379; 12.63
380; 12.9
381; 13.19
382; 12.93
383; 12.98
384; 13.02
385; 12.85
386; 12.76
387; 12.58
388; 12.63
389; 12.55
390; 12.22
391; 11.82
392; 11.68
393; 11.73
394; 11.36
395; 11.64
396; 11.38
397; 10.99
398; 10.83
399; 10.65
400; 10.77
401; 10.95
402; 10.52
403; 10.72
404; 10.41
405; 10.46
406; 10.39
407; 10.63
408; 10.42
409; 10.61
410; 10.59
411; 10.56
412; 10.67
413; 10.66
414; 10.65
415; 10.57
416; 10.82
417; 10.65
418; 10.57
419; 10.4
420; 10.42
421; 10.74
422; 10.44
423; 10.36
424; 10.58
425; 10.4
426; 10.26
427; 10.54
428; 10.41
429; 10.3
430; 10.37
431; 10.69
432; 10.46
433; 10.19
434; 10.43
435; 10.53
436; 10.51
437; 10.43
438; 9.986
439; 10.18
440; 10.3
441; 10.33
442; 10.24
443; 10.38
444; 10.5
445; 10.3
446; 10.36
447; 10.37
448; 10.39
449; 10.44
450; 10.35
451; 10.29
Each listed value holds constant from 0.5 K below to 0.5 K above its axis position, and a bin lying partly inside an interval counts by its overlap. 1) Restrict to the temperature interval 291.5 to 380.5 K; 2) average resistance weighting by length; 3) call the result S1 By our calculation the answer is 11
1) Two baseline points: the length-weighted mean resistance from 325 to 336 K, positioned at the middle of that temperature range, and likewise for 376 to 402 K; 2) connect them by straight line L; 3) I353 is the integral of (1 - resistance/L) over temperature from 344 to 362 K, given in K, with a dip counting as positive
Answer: 1.4 K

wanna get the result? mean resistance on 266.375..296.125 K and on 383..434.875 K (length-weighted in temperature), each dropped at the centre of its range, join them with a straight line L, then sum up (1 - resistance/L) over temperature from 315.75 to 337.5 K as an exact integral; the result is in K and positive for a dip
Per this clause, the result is -2.4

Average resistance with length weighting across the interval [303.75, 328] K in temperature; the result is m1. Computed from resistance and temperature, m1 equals 11.4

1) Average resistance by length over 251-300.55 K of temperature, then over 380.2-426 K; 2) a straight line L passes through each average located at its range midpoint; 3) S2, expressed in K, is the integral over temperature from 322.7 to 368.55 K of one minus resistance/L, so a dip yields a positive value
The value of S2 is -2.3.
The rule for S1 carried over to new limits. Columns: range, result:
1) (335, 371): 10.8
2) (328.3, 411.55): 11.3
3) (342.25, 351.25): 10.5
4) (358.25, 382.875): 11.8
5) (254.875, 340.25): 10.3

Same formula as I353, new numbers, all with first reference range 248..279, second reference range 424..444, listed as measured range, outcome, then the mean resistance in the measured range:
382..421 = -4.6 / 11.2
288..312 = -3.0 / 10.2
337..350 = -1.5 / 10.6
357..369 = -1.6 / 10.9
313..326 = -3.8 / 11.9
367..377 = -2.3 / 12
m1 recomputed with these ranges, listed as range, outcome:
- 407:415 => 10.6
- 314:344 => 11.3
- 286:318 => 10.5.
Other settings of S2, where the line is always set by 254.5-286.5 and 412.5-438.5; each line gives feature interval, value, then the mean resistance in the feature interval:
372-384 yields -3.00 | 12.7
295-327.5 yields -4.52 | 11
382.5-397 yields -2.78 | 12.2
